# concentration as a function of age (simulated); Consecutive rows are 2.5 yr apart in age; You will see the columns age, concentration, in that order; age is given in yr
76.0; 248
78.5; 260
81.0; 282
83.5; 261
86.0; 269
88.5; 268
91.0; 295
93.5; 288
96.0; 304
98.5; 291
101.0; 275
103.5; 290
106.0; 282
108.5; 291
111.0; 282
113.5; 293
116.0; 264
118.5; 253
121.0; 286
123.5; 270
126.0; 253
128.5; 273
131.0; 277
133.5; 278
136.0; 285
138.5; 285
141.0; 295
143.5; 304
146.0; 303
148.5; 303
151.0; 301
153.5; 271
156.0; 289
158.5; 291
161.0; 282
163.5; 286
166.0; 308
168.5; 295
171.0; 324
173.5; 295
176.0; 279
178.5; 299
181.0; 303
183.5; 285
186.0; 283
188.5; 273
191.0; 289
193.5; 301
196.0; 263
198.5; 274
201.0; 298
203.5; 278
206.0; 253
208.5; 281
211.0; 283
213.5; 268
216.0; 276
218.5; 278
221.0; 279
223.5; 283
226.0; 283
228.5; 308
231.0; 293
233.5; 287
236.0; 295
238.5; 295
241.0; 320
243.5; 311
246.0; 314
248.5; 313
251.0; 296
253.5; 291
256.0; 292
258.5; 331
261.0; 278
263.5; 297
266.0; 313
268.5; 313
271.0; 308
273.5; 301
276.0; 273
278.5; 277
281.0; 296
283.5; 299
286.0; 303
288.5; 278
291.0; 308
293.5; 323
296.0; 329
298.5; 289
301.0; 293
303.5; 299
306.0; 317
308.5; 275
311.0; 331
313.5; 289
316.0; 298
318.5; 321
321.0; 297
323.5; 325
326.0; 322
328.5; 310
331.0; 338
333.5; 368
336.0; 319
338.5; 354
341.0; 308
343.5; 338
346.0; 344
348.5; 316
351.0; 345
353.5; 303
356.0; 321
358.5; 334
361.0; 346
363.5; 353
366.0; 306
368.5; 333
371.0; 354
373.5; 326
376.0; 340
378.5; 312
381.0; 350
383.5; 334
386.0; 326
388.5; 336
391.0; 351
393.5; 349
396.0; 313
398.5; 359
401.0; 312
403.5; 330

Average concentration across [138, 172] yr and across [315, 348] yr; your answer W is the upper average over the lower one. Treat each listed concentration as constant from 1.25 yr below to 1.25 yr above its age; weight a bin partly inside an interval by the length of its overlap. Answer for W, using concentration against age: 1.10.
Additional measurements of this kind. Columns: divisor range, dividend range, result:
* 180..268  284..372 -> 1.10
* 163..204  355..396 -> 1.15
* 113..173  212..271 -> 1.04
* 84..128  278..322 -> 1.08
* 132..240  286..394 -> 1.12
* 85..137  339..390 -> 1.19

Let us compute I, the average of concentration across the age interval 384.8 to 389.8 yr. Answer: 331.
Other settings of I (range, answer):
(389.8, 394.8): 350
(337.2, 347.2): 336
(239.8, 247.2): 315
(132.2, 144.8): 289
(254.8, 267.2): 302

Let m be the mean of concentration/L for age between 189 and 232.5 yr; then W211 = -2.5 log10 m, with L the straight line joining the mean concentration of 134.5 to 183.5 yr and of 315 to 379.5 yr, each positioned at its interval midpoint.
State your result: 0.08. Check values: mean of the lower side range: 294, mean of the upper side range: 328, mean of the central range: 282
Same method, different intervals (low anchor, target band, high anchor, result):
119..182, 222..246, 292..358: 0.02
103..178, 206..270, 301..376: 0.04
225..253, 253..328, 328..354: 0.05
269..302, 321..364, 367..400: -0.03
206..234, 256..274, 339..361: -0.03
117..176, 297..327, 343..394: 0.06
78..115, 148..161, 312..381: 0.01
